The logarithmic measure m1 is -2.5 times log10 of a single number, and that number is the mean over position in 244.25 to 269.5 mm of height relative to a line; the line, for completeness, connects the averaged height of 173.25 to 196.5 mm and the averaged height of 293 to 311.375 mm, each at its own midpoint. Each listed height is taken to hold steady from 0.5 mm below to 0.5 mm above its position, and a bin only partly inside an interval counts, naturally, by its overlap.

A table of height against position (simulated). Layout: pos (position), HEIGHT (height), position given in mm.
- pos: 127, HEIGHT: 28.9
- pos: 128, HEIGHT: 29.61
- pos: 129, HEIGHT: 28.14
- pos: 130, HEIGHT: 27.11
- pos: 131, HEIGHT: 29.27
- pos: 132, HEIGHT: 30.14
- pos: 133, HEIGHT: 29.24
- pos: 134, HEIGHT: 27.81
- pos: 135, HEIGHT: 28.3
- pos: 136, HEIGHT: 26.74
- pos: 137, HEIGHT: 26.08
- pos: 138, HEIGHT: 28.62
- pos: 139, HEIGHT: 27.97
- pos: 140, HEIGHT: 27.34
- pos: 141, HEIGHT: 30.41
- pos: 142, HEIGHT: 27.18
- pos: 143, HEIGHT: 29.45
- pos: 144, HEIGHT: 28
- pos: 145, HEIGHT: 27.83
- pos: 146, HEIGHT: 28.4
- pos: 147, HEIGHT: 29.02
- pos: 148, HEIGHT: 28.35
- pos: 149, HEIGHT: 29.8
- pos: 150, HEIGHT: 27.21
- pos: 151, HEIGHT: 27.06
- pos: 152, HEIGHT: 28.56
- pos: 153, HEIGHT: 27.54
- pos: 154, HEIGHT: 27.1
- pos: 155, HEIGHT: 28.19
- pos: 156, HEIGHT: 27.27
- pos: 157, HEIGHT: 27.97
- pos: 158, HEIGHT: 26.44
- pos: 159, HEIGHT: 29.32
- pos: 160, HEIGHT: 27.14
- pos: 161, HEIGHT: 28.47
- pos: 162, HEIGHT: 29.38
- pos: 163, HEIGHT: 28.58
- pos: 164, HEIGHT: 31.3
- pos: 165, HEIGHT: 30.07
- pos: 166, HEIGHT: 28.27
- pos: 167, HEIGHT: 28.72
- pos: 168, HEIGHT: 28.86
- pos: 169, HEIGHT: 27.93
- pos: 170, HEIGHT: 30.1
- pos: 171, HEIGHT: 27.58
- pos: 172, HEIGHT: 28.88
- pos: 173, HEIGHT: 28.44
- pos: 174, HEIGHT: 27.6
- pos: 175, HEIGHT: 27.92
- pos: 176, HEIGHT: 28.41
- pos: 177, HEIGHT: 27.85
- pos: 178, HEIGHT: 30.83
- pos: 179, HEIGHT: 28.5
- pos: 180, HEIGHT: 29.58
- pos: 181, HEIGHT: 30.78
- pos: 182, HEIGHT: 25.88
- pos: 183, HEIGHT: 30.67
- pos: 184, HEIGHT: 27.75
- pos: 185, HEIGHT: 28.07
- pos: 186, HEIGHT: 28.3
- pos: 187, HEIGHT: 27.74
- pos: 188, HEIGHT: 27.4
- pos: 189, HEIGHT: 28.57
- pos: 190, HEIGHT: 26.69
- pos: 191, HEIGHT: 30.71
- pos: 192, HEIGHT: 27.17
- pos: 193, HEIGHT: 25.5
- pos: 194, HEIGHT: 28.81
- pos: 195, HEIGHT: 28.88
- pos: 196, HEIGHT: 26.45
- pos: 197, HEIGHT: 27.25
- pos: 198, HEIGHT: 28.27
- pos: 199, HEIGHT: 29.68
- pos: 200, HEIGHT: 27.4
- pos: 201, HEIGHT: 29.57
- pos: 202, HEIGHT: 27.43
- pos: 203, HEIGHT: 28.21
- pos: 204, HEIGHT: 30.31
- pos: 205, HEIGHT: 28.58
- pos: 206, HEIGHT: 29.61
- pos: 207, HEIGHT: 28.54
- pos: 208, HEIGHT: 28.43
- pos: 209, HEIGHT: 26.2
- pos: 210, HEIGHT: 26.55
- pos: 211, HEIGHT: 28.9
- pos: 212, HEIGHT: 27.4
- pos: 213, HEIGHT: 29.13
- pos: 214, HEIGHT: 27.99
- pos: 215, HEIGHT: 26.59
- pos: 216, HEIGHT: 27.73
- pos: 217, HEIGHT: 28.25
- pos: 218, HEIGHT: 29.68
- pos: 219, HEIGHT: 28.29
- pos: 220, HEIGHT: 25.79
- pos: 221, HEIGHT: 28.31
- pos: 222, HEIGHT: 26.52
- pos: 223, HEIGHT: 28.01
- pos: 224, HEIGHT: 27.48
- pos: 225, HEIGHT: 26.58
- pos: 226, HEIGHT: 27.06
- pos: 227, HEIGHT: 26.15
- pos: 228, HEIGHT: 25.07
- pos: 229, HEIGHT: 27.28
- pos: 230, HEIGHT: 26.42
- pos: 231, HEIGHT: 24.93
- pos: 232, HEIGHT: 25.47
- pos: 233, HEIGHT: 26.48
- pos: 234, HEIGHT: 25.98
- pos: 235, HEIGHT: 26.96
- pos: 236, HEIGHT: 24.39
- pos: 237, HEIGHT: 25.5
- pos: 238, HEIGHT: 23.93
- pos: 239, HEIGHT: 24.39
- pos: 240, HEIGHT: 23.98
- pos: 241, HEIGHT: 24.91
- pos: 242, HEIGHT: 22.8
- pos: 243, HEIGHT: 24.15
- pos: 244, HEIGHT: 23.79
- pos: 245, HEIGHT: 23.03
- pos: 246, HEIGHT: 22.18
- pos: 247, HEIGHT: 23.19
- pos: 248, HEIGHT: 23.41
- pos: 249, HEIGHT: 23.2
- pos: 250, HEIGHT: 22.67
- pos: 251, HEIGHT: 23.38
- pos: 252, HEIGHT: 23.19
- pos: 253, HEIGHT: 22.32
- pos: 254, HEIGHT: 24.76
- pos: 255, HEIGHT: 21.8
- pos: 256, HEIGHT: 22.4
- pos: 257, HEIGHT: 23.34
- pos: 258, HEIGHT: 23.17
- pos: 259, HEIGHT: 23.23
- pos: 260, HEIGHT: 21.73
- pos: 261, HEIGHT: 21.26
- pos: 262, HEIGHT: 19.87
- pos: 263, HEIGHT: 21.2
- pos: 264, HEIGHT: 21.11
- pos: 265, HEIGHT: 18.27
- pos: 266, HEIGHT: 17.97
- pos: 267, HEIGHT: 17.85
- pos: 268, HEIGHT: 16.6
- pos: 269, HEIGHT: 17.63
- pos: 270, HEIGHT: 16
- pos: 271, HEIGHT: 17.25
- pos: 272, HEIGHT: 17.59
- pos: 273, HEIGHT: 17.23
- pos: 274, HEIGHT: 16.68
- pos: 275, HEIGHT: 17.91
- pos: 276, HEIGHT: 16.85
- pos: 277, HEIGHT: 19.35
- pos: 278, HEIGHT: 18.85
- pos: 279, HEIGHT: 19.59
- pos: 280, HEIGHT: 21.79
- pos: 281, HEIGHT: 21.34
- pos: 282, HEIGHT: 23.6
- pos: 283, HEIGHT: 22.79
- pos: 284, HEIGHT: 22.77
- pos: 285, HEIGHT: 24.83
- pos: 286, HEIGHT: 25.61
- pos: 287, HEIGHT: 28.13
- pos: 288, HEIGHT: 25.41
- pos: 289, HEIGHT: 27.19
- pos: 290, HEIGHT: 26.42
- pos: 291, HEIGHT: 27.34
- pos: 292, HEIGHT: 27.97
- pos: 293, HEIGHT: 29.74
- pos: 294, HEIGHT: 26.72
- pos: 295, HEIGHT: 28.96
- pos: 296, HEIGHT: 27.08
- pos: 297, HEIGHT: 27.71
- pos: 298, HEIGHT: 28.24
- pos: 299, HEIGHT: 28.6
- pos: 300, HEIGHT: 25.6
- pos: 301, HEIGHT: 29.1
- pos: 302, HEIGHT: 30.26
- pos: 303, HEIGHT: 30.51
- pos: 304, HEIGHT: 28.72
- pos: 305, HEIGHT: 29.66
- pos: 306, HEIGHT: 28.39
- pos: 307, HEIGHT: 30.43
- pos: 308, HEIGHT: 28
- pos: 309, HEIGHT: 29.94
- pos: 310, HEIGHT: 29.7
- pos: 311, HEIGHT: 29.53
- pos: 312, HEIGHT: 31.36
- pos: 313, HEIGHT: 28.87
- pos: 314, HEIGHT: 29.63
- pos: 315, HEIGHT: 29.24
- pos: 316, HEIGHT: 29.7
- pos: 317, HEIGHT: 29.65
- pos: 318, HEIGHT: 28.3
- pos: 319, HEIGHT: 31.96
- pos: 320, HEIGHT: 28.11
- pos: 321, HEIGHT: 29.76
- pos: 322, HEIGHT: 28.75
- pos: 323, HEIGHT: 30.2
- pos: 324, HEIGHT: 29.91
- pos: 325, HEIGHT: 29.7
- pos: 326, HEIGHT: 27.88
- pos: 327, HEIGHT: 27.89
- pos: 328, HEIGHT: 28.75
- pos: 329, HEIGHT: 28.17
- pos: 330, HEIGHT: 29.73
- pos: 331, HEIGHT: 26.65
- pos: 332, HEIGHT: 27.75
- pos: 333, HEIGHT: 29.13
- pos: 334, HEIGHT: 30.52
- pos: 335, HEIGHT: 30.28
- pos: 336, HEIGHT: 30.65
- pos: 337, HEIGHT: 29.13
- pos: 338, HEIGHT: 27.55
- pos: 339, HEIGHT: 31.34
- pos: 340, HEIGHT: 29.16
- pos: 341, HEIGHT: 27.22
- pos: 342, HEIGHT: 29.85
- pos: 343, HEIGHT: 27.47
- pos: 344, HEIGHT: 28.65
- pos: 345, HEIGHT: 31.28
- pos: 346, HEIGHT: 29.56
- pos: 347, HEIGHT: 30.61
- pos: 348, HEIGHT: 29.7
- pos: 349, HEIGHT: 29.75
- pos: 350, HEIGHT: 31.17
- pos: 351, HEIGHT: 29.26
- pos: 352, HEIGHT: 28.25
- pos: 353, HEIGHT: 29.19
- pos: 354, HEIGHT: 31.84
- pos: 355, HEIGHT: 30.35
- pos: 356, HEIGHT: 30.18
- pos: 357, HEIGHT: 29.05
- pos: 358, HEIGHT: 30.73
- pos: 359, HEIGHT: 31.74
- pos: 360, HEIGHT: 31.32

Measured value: 0.30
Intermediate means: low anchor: 28.3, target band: 21.6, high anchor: 28.8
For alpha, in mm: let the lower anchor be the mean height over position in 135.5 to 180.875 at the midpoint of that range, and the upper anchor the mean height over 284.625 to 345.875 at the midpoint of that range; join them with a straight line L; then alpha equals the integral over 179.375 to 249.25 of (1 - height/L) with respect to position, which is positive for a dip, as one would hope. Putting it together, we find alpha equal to 3.81 mm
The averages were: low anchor 28.4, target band 27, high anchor 28.8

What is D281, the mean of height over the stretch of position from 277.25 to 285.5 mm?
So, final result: 21.9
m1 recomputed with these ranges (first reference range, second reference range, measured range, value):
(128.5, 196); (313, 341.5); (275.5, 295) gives 0.20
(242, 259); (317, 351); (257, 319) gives 0.06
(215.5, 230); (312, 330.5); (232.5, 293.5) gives 0.24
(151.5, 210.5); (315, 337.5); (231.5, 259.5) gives 0.20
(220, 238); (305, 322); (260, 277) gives 0.45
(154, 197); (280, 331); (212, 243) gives 0.07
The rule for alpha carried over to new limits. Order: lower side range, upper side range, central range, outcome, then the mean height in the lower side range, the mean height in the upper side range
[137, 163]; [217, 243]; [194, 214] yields -1.1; 28.1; 26.1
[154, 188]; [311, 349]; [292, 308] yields 0.3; 28.5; 29.3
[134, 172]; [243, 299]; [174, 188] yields -0.9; 28.3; 22.5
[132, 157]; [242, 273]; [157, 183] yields -2.1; 28.1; 21.2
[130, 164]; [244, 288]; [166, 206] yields -3.9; 28.2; 21.2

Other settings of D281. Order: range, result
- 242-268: 22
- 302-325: 29.6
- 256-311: 23.8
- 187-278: 24.7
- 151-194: 28.4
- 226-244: 25.2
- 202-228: 27.8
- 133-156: 28.1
